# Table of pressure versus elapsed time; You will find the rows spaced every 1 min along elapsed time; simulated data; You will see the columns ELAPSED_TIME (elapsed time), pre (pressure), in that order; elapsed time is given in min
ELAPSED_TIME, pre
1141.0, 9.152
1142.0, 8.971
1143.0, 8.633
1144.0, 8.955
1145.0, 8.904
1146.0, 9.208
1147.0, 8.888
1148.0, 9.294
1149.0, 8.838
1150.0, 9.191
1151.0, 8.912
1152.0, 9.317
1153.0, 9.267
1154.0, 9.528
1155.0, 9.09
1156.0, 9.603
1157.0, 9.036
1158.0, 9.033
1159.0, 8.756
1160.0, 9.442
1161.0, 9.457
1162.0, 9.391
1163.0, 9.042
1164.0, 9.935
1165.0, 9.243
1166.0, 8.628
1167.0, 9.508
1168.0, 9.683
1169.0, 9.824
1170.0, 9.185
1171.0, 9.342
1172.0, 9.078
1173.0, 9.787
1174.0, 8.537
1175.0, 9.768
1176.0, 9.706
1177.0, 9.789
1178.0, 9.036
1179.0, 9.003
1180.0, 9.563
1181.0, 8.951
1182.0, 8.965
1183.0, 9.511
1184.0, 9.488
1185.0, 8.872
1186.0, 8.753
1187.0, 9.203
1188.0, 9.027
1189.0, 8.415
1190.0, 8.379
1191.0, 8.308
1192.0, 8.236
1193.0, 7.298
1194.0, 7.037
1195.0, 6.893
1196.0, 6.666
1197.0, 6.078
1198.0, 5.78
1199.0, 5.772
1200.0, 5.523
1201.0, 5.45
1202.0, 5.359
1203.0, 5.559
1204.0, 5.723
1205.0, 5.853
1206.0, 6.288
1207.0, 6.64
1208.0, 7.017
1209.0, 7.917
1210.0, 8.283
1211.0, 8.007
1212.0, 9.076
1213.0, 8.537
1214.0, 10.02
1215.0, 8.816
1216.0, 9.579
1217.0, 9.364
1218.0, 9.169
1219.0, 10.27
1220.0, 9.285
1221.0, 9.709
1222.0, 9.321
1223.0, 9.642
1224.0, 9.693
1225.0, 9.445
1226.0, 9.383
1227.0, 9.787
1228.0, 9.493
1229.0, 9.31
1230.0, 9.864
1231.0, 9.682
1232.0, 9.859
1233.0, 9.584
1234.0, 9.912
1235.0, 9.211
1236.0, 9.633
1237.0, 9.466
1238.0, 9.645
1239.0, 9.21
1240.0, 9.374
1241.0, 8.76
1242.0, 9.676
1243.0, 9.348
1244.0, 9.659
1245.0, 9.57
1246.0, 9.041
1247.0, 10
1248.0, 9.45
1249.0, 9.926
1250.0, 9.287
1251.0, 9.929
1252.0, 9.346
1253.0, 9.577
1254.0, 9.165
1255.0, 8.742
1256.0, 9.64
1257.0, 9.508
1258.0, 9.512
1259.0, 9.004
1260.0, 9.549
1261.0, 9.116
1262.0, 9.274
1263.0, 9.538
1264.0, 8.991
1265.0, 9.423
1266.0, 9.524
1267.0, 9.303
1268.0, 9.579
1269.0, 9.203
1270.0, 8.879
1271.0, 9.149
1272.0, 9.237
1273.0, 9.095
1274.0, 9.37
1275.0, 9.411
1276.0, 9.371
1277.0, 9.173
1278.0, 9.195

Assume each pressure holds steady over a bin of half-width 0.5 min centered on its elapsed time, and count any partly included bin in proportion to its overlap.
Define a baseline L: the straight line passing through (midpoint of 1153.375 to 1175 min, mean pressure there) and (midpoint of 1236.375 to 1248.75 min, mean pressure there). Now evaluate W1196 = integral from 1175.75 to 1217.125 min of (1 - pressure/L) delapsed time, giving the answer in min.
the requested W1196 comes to 6.6 min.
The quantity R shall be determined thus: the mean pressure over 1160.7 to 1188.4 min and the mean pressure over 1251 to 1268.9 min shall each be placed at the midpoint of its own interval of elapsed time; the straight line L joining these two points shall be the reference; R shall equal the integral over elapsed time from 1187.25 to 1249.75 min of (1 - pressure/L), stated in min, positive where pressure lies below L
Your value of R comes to 5.6 min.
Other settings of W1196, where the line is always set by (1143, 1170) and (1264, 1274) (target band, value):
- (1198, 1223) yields 4.0 min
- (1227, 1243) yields -0.5 min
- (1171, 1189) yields 0.0 min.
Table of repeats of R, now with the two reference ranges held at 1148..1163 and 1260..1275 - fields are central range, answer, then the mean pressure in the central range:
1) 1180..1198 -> 2.0 min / 8.21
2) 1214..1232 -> -0.6 min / 9.54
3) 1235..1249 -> -0.3 min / 9.46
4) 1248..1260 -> -0.2 min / 9.43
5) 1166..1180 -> -0.3 min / 9.38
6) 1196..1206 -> 3.8 min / 5.76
